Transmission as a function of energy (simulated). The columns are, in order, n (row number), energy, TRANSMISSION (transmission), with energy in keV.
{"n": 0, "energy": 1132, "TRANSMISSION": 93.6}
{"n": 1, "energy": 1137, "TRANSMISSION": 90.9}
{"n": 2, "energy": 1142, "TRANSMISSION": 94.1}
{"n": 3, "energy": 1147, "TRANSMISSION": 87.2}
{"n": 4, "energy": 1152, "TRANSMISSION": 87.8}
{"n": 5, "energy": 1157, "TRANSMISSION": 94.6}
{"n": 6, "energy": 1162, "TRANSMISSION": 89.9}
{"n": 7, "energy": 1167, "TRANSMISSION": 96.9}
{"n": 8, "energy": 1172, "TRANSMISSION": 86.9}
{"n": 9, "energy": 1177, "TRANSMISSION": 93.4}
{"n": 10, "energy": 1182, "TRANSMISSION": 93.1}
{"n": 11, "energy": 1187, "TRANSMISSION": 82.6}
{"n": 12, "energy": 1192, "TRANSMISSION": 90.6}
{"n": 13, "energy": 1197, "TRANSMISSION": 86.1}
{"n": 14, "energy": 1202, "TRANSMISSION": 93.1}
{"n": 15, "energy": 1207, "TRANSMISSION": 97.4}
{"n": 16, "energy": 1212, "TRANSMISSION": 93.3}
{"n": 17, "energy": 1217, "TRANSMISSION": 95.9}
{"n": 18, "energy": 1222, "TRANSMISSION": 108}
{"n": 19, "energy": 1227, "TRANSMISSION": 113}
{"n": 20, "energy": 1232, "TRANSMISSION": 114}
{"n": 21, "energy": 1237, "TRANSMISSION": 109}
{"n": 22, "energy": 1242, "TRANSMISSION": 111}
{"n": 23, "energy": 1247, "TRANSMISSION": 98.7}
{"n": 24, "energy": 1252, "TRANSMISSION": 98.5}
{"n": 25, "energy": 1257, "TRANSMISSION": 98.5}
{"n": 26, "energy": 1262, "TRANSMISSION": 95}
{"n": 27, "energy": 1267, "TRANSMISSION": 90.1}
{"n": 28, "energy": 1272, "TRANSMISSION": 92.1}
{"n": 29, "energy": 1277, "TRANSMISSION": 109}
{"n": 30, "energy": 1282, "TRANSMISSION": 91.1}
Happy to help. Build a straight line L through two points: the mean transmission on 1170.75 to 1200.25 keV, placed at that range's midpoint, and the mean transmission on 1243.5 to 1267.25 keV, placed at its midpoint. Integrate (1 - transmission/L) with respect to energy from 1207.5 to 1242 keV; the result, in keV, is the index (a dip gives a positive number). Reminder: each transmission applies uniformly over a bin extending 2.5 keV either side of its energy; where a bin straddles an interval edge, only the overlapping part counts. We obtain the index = -4.31 keV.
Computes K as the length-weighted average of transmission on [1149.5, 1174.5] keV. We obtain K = 91.2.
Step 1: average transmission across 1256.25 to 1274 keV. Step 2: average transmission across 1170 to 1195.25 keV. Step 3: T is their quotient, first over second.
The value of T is 1.05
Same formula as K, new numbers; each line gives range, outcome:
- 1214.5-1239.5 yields 108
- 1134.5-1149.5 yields 90.7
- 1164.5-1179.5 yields 92.4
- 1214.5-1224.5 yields 102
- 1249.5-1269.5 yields 95.5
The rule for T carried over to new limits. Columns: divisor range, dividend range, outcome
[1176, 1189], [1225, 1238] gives 1.25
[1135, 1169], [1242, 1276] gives 1.06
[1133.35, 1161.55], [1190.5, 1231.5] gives 1.08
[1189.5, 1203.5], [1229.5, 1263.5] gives 1.16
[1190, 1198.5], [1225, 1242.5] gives 1.26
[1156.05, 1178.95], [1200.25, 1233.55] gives 1.11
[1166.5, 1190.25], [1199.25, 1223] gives 1.07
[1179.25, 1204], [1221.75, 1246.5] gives 1.24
